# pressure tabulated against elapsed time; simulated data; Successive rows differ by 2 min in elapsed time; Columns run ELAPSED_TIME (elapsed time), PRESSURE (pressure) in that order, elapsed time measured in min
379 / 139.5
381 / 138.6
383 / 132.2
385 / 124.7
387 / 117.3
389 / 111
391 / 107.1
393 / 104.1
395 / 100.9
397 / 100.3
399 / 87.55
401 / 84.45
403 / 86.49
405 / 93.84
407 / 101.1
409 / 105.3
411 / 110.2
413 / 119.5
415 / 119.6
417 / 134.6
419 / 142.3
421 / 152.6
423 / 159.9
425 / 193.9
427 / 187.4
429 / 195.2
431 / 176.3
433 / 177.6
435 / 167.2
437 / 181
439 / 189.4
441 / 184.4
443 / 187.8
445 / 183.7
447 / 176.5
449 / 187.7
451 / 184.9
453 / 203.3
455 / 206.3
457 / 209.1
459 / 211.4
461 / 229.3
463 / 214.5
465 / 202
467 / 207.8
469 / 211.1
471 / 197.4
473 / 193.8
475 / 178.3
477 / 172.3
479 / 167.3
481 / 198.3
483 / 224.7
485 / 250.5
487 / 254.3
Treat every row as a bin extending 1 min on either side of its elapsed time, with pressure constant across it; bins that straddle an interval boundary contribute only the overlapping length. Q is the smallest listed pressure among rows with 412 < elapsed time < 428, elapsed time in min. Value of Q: 119.5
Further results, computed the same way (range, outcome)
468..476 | 178.3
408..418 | 105.3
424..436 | 167.2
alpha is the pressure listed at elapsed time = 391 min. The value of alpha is 107.1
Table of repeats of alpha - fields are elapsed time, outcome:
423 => 159.9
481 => 198.3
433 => 177.6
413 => 119.5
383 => 132.2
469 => 211.1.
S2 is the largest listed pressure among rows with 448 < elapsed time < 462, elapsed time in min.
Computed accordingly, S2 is 229.3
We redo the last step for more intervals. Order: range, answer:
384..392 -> 124.7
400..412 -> 110.2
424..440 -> 195.2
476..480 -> 172.3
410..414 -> 119.5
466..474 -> 211.1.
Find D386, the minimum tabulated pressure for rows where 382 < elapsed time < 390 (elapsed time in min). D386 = 111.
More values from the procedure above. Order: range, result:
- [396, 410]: 84.45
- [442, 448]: 176.5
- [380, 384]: 132.2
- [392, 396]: 100.9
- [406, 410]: 101.1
